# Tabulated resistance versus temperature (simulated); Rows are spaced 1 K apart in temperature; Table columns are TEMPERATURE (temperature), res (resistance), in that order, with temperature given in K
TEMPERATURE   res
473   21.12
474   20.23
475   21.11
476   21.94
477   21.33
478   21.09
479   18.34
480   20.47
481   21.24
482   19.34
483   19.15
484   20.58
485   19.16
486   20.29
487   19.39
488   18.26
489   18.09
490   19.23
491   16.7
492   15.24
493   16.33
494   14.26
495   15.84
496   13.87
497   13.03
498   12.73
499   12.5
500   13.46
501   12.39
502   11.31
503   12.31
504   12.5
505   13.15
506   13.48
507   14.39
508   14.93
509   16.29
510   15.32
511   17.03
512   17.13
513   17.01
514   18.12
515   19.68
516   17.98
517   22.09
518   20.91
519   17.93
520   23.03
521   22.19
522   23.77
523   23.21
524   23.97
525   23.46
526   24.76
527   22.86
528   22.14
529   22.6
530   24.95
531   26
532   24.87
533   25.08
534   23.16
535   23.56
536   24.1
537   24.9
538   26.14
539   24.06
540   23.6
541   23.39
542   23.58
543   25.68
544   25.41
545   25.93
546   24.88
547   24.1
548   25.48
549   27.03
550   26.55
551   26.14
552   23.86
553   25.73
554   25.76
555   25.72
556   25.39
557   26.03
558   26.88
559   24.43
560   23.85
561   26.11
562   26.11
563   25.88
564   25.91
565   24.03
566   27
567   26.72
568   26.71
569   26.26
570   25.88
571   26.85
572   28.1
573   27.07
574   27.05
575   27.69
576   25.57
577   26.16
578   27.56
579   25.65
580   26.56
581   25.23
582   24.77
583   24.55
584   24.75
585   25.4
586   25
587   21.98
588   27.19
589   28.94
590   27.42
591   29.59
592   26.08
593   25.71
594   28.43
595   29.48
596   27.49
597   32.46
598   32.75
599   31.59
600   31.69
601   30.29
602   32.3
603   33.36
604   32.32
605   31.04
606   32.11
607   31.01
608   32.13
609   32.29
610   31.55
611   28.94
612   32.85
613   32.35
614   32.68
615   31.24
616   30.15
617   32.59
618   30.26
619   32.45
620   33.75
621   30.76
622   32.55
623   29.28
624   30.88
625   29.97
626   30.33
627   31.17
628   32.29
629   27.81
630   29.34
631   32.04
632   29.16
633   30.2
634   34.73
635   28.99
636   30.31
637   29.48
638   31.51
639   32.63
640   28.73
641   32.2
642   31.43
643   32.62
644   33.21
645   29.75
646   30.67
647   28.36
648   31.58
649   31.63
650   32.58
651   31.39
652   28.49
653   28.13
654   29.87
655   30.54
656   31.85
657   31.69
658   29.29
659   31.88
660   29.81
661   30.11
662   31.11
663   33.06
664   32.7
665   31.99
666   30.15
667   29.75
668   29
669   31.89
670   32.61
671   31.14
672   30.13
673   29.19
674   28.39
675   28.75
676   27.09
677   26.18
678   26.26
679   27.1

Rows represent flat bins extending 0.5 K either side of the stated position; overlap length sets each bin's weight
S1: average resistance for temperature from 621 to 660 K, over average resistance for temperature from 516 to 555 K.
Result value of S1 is 1.28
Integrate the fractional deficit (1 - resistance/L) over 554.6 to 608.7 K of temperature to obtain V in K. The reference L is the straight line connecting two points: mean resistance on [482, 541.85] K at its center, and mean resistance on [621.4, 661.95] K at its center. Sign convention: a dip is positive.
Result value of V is -4.6 K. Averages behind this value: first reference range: 19.1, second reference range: 30.7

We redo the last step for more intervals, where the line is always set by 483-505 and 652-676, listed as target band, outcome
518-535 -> -4.5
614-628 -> -2.4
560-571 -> -2.1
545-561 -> -3.6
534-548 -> -3.4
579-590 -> -0.9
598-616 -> -4.4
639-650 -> -0.9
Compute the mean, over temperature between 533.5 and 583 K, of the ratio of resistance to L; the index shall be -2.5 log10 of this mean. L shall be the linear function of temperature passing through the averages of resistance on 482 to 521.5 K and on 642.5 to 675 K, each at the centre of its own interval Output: -0.18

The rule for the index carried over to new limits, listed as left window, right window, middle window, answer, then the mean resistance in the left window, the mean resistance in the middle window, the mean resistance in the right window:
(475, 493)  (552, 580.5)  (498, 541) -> 0.14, 19.4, 19.8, 26.1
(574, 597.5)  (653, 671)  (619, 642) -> -0.06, 26.7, 30.9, 30.9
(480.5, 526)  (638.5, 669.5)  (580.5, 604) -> -0.11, 17.5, 28.2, 30.9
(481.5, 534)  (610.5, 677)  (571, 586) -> -0.06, 18.4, 26.1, 30.8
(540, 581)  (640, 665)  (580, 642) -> -0.05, 25.8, 30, 31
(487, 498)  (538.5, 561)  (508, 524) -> 0.02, 16.1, 19.4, 25.2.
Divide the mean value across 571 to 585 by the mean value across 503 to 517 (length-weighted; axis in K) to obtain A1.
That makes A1 1.64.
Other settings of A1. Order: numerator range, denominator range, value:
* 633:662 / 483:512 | 1.99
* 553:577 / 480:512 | 1.64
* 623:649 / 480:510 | 1.93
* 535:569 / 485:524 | 1.51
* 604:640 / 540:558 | 1.23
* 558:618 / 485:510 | 1.87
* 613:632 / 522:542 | 1.29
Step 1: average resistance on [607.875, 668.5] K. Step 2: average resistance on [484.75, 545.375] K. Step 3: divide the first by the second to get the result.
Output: 1.6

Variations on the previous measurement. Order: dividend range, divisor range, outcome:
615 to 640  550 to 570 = 1.20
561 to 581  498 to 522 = 1.61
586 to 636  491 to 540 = 1.61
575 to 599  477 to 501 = 1.56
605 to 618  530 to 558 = 1.26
